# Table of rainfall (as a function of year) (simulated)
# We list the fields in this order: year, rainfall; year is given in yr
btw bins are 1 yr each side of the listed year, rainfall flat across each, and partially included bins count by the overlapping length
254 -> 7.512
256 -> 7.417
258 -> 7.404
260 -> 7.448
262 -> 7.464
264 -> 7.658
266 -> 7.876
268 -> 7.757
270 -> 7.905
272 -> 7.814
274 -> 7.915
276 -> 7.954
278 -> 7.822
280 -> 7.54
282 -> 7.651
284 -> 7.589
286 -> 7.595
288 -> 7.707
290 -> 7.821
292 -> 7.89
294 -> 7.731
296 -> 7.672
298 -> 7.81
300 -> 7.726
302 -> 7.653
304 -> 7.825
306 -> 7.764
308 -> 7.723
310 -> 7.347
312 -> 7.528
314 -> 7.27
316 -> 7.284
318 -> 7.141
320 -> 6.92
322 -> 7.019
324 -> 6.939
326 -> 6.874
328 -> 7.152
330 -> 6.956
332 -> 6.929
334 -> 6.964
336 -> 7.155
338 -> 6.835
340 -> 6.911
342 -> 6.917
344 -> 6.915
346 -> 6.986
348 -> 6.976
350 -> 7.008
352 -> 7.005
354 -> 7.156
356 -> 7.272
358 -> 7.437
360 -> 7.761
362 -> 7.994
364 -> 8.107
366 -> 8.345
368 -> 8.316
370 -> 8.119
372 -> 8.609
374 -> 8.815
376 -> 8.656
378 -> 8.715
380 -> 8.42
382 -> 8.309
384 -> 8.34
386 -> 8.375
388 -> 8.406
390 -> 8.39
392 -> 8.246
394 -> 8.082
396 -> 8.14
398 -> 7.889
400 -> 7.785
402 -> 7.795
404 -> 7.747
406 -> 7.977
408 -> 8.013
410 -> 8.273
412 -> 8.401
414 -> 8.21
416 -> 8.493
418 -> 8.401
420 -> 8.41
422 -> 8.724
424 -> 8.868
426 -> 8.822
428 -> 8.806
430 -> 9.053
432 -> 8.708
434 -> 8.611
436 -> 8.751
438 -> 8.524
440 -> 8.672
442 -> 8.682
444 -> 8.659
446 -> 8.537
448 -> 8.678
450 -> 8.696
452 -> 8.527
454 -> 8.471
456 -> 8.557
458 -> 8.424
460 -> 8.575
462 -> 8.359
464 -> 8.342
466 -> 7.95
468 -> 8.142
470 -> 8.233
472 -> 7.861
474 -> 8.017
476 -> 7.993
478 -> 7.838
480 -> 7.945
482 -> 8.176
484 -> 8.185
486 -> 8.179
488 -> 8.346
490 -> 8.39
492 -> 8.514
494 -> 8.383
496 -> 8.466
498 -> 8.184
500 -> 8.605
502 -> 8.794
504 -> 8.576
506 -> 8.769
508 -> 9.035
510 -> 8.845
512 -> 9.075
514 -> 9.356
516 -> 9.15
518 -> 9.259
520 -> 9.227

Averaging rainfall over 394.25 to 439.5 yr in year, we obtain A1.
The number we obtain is 8.38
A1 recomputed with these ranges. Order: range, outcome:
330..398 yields 7.77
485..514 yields 8.61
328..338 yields 7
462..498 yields 8.18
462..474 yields 8.12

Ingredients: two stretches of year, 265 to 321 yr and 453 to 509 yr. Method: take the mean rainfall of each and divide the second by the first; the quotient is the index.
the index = 1.09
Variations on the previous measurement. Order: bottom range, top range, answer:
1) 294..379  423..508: 1.13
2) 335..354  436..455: 1.23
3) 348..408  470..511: 1.04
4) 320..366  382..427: 1.15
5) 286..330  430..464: 1.15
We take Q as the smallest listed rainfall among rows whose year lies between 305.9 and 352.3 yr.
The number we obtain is 6.835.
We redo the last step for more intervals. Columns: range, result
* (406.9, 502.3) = 7.838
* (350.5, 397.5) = 7.005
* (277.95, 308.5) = 7.54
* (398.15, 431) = 7.747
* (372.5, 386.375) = 8.309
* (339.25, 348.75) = 6.911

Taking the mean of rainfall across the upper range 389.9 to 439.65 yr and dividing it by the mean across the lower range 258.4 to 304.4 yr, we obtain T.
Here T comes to 1.08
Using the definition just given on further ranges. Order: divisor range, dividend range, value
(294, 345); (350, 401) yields 1.11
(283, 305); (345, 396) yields 1.03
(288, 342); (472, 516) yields 1.15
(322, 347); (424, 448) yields 1.25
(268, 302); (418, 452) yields 1.12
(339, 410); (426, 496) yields 1.07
